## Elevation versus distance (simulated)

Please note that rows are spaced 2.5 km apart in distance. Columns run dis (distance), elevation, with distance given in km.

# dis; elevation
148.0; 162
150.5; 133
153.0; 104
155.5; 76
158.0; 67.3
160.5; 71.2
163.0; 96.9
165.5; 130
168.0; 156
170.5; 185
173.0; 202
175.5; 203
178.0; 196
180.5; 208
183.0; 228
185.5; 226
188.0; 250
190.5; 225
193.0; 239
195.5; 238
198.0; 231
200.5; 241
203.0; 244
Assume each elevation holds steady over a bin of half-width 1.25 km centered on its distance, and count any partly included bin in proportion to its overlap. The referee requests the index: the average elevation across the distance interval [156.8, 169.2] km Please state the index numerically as 104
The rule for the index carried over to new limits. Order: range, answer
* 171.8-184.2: 207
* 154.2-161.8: 71.9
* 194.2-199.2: 235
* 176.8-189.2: 222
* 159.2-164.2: 83.8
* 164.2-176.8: 175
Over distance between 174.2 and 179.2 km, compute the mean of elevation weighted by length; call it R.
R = 200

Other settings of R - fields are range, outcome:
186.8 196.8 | 238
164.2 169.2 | 142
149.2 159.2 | 95.5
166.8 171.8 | 171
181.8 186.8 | 227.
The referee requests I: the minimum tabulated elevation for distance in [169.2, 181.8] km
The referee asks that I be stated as 185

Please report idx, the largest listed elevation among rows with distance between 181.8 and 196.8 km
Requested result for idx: 250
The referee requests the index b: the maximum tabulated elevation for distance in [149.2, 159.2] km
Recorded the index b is 133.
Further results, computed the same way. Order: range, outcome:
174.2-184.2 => 228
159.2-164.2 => 96.9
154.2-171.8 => 185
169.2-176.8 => 203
